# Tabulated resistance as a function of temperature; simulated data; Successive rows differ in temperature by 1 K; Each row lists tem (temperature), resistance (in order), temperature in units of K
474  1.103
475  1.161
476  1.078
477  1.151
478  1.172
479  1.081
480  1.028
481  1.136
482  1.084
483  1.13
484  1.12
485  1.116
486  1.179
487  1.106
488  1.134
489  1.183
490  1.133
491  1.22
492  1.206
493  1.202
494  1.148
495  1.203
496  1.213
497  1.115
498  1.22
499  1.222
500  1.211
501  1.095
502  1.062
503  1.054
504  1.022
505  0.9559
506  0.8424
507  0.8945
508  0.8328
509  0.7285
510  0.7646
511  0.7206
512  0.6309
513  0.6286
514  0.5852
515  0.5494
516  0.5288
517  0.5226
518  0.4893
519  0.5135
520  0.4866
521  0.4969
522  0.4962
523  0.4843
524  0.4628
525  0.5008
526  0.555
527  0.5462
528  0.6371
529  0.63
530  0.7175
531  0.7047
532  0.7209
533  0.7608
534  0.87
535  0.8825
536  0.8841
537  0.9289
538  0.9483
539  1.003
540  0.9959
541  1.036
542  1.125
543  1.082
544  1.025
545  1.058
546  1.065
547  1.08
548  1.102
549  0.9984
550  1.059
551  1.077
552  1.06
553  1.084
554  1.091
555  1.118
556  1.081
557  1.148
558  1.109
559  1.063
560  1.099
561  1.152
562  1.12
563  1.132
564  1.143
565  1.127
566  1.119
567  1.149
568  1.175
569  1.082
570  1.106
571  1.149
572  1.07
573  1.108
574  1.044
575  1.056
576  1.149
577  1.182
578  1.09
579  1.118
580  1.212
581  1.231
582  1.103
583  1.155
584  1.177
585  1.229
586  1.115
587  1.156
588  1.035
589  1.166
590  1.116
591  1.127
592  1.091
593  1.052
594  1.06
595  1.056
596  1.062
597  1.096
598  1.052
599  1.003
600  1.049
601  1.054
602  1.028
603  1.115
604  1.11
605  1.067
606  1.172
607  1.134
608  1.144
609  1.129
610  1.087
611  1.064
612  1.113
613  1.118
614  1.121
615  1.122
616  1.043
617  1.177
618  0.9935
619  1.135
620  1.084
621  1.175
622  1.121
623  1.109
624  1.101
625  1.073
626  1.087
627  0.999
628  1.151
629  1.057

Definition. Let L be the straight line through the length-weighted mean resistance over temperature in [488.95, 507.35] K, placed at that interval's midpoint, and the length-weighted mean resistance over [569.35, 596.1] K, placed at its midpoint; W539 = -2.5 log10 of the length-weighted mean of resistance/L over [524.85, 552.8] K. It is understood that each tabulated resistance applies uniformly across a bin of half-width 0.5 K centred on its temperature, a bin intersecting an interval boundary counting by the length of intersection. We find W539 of 0.23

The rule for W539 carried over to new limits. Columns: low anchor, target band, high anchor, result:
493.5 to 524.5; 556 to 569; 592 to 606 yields -0.17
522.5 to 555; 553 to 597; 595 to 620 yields -0.13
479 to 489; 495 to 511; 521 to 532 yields -0.15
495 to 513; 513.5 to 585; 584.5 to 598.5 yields 0.11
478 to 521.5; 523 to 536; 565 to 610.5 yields 0.45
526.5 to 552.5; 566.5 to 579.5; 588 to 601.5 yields -0.10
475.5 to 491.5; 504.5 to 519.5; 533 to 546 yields 0.48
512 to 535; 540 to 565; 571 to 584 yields -0.23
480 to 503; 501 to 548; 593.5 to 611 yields 0.40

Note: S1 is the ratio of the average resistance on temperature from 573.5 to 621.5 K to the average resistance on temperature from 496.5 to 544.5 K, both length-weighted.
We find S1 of 1.4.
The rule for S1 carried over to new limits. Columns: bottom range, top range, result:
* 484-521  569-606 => 1.19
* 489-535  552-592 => 1.37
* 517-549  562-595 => 1.44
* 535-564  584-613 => 1.04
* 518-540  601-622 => 1.62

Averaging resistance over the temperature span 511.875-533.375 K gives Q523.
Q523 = 0.573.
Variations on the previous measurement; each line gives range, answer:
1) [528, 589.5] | 1.05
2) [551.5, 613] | 1.11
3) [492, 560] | 0.886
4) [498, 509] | 1.02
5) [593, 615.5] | 1.09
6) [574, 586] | 1.15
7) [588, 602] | 1.07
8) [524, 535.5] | 0.675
